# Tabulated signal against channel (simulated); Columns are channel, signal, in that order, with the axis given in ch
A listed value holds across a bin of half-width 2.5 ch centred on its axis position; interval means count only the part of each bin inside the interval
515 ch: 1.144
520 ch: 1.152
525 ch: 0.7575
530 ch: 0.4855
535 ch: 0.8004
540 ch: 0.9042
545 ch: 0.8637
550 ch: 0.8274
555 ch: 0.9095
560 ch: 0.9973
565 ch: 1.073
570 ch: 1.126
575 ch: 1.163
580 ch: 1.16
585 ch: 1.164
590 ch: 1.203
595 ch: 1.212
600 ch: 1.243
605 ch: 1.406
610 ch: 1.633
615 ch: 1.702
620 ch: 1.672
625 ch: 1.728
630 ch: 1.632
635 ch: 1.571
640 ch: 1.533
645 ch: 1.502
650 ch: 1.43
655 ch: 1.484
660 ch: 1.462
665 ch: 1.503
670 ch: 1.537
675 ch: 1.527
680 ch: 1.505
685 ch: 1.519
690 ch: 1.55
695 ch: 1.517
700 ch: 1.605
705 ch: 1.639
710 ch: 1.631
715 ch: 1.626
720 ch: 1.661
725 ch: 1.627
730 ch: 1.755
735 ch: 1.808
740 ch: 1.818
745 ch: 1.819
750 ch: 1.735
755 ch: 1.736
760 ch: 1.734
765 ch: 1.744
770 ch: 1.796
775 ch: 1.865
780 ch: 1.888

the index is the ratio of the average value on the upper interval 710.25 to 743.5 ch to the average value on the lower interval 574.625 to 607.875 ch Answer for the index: 1.39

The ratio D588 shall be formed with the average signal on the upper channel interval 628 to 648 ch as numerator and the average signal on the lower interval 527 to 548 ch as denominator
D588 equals 2.03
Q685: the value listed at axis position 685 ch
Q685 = 1.519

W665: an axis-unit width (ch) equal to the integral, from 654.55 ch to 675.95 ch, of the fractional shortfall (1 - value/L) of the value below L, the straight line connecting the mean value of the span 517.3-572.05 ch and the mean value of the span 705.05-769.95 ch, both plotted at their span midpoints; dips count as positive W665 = -1.3 ch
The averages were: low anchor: 0.899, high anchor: 1.72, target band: 1.5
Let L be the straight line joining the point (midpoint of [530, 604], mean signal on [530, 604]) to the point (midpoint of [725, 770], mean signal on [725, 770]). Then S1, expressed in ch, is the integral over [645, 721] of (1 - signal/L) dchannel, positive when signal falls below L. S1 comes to -2.1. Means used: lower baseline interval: 1.03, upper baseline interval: 1.76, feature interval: 1.54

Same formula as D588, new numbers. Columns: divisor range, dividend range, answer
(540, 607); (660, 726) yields 1.43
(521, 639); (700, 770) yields 1.44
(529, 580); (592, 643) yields 1.63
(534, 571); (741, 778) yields 1.90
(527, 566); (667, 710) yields 1.83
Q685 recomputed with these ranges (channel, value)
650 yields 1.43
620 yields 1.672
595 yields 1.212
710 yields 1.631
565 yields 1.073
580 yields 1.16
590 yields 1.203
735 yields 1.808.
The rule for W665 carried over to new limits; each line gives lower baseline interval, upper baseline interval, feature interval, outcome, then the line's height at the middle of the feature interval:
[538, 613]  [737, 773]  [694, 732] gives -0.34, 1.62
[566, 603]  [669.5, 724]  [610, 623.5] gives -4.03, 1.29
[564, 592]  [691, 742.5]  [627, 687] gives -3.28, 1.44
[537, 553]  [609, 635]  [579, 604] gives 2.52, 1.35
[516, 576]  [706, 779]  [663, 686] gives -0.97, 1.46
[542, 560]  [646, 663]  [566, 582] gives -2.03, 1.01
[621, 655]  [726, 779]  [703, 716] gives 0.51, 1.7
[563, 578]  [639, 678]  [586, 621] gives -4.12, 1.26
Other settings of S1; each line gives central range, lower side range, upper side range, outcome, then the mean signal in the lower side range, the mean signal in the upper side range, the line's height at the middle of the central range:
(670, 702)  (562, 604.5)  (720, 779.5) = 0.1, 1.18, 1.77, 1.54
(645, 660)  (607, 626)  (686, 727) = 1.6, 1.67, 1.6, 1.65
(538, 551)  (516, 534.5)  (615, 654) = 1.2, 0.827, 1.59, 0.96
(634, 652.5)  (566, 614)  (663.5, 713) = -1.1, 1.26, 1.56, 1.42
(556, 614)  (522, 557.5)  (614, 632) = 2.6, 0.798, 1.68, 1.28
